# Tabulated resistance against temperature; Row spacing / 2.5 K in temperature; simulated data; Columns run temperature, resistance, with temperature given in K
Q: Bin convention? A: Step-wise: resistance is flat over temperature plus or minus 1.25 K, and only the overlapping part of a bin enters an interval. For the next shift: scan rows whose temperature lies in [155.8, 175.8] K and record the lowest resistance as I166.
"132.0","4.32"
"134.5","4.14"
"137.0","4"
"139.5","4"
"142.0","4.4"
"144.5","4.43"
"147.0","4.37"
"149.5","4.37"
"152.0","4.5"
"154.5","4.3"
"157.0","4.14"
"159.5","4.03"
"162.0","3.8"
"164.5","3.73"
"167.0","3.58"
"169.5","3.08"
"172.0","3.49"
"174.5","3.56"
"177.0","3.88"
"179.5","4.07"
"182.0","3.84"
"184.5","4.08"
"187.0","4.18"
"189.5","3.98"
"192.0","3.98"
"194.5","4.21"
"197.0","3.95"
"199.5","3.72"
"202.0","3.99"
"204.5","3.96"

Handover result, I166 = 3.08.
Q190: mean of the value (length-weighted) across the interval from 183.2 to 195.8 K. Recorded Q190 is 4.08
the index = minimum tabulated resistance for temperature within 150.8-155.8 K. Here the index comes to 4.3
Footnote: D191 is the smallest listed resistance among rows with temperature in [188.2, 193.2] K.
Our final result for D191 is 3.98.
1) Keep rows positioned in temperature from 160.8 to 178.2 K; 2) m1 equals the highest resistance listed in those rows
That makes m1 3.88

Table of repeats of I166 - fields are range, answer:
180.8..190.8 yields 3.84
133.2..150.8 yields 4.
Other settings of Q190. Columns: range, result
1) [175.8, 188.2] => 4.01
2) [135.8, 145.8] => 4.21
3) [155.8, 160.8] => 4.08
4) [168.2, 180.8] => 3.62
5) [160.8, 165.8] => 3.76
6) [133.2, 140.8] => 4.05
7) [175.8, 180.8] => 3.97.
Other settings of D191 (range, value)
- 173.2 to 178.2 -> 3.56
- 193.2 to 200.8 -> 3.72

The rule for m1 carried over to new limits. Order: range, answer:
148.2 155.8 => 4.5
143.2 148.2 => 4.43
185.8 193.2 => 4.18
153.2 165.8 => 4.3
